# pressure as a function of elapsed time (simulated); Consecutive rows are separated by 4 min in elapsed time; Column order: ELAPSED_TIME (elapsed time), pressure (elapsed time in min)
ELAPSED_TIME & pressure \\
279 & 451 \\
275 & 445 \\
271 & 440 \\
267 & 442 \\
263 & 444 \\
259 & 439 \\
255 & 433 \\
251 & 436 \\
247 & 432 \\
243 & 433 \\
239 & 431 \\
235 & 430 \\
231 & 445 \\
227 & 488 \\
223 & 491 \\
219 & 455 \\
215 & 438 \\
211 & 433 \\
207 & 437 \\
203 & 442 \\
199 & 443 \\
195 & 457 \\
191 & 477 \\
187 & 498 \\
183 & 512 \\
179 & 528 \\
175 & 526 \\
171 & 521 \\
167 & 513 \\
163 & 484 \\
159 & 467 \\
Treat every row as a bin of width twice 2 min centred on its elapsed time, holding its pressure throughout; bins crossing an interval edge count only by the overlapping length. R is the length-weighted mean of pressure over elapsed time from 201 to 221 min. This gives 441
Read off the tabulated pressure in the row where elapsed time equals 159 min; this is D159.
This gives 467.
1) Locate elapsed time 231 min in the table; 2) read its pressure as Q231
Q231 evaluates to 445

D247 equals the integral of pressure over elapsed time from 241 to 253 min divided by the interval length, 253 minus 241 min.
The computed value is 434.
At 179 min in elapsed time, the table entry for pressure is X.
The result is 528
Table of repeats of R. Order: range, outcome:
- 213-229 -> 468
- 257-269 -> 442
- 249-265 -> 438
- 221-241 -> 457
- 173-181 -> 527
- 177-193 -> 504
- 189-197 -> 467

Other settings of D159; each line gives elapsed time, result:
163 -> 484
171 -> 521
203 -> 442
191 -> 477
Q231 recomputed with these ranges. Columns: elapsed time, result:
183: 512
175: 526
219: 455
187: 498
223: 491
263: 444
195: 457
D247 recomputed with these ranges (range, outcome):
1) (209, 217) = 436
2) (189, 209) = 451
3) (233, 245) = 431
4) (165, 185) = 520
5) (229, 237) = 438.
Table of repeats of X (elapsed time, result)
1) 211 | 433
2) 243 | 433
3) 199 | 443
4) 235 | 430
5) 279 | 451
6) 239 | 431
